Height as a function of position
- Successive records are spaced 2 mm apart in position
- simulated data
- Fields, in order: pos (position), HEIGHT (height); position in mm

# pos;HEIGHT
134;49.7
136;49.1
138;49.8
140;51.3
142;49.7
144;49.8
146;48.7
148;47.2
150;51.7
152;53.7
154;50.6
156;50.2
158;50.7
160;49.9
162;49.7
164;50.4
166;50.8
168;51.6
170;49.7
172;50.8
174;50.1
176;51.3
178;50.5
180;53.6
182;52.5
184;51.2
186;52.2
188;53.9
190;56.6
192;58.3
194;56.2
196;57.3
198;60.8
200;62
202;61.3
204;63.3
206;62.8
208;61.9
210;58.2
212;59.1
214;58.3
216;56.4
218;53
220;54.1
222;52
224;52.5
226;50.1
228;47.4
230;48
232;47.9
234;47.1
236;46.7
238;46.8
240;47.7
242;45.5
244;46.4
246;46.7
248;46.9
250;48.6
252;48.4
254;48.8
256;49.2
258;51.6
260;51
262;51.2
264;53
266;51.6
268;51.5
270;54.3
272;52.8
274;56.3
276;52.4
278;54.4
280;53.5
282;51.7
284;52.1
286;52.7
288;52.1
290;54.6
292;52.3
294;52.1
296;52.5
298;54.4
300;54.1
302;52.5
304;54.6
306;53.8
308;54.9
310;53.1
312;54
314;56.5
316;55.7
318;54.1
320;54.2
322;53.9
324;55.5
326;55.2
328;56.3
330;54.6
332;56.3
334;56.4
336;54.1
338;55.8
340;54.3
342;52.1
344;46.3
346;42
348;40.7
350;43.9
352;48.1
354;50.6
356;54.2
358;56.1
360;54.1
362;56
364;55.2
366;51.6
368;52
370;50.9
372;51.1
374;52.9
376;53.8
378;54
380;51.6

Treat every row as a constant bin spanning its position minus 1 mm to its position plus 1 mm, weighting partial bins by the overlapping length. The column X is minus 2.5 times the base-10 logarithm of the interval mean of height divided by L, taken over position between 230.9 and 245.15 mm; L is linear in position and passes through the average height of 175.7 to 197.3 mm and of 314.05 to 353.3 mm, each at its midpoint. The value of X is 0.143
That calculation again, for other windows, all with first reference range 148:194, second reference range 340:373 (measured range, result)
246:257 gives 0.07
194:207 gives -0.18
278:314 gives -0.05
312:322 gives -0.09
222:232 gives 0.04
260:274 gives -0.03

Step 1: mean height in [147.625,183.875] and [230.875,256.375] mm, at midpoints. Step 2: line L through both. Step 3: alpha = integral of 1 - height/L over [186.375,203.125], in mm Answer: -2.9 mm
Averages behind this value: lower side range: 50.9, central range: 58.1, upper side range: 47.4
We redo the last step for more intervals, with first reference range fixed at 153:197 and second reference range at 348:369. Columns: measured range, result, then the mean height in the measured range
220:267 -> 2.7 mm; 49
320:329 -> -0.6 mm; 55.1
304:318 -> -0.8 mm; 54.6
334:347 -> 0.1 mm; 51.2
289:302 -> -0.4 mm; 53.3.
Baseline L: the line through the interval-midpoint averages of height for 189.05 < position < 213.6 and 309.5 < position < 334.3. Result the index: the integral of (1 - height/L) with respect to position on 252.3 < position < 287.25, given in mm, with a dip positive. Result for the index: 3.02 mm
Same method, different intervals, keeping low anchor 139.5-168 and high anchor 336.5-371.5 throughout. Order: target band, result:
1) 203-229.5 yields -2.85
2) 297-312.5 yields -0.97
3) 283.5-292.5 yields -0.38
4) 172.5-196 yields -1.40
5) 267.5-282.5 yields -0.83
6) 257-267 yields -0.21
